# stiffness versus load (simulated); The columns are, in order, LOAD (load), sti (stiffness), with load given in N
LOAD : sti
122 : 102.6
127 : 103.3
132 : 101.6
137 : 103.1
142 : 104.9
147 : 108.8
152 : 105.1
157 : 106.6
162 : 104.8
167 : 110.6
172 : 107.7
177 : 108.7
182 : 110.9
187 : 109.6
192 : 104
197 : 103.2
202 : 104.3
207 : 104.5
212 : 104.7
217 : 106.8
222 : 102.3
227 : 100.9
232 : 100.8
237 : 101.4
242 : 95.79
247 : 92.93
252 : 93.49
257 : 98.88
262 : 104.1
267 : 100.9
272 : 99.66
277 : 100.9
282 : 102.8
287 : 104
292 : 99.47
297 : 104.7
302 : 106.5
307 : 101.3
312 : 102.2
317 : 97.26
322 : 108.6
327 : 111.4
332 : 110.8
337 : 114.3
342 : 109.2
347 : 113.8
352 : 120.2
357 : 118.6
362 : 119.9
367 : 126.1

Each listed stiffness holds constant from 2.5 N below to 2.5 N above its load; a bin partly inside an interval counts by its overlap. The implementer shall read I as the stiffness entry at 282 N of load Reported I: 102.8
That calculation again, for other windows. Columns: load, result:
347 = 113.8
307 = 101.3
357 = 118.6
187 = 109.6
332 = 110.8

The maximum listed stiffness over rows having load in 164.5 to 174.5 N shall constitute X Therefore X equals 110.6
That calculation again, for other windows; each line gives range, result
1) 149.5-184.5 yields 110.9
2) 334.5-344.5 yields 114.3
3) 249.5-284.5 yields 104.1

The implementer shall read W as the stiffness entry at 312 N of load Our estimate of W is 102.2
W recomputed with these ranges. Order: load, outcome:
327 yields 111.4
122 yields 102.6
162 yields 104.8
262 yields 104.1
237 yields 101.4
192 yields 104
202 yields 104.3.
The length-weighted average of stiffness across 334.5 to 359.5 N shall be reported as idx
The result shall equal 115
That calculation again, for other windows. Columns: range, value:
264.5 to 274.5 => 100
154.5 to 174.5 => 107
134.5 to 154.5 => 105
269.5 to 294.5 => 101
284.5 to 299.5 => 103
